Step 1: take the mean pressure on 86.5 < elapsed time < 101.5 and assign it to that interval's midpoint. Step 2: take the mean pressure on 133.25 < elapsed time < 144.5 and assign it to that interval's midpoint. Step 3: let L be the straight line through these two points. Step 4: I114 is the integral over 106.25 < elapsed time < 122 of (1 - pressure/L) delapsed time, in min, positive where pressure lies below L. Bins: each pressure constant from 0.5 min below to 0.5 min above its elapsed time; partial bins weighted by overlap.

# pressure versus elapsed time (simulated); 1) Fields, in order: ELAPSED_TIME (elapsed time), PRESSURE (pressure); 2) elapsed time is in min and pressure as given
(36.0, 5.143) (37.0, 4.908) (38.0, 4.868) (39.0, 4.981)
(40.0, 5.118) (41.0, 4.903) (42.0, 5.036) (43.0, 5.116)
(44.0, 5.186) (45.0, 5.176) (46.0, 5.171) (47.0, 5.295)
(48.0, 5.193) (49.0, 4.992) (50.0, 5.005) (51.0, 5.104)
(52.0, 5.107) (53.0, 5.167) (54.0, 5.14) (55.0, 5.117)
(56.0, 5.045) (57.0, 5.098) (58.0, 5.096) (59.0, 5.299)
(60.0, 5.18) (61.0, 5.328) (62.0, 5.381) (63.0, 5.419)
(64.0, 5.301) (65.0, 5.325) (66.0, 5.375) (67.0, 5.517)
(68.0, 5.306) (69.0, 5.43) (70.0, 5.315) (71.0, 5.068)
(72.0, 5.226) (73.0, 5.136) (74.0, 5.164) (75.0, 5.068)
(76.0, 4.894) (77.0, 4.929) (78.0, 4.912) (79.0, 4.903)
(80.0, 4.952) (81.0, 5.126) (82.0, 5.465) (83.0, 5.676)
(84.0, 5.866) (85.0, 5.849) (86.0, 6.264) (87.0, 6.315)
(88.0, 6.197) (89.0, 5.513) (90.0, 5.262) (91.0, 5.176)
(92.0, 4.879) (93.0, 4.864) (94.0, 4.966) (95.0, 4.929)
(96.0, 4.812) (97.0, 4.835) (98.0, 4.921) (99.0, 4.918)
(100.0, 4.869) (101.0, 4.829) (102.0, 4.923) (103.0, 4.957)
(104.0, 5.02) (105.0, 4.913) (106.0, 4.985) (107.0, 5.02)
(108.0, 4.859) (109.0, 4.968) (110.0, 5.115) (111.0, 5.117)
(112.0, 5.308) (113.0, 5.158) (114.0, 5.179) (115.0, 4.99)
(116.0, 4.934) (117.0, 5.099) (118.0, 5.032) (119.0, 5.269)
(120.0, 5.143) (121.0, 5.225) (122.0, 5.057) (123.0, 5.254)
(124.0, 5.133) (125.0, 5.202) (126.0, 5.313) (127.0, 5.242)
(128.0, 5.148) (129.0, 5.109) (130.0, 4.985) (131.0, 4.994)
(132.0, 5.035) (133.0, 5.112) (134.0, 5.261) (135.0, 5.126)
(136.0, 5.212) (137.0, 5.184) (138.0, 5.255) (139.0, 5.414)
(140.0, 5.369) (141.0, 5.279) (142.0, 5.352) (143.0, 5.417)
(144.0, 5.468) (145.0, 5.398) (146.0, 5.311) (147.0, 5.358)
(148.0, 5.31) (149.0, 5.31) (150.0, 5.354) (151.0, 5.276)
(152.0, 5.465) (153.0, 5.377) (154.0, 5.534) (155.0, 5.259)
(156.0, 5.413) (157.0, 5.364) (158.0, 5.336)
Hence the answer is 0.4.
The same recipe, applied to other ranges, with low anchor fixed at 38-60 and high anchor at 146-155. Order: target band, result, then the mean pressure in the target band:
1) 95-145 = 1.68 min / 5.11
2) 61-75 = -0.39 min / 5.3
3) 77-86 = -0.32 min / 5.37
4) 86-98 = -0.15 min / 5.28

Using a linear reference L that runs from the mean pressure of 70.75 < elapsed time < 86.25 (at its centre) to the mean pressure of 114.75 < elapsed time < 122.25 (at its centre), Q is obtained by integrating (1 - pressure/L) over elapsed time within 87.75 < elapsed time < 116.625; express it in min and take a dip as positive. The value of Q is 0.7 min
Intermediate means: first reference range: 5.27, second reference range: 5.1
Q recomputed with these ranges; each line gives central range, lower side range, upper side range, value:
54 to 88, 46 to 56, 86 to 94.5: -0.22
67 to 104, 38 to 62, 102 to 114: -1.05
